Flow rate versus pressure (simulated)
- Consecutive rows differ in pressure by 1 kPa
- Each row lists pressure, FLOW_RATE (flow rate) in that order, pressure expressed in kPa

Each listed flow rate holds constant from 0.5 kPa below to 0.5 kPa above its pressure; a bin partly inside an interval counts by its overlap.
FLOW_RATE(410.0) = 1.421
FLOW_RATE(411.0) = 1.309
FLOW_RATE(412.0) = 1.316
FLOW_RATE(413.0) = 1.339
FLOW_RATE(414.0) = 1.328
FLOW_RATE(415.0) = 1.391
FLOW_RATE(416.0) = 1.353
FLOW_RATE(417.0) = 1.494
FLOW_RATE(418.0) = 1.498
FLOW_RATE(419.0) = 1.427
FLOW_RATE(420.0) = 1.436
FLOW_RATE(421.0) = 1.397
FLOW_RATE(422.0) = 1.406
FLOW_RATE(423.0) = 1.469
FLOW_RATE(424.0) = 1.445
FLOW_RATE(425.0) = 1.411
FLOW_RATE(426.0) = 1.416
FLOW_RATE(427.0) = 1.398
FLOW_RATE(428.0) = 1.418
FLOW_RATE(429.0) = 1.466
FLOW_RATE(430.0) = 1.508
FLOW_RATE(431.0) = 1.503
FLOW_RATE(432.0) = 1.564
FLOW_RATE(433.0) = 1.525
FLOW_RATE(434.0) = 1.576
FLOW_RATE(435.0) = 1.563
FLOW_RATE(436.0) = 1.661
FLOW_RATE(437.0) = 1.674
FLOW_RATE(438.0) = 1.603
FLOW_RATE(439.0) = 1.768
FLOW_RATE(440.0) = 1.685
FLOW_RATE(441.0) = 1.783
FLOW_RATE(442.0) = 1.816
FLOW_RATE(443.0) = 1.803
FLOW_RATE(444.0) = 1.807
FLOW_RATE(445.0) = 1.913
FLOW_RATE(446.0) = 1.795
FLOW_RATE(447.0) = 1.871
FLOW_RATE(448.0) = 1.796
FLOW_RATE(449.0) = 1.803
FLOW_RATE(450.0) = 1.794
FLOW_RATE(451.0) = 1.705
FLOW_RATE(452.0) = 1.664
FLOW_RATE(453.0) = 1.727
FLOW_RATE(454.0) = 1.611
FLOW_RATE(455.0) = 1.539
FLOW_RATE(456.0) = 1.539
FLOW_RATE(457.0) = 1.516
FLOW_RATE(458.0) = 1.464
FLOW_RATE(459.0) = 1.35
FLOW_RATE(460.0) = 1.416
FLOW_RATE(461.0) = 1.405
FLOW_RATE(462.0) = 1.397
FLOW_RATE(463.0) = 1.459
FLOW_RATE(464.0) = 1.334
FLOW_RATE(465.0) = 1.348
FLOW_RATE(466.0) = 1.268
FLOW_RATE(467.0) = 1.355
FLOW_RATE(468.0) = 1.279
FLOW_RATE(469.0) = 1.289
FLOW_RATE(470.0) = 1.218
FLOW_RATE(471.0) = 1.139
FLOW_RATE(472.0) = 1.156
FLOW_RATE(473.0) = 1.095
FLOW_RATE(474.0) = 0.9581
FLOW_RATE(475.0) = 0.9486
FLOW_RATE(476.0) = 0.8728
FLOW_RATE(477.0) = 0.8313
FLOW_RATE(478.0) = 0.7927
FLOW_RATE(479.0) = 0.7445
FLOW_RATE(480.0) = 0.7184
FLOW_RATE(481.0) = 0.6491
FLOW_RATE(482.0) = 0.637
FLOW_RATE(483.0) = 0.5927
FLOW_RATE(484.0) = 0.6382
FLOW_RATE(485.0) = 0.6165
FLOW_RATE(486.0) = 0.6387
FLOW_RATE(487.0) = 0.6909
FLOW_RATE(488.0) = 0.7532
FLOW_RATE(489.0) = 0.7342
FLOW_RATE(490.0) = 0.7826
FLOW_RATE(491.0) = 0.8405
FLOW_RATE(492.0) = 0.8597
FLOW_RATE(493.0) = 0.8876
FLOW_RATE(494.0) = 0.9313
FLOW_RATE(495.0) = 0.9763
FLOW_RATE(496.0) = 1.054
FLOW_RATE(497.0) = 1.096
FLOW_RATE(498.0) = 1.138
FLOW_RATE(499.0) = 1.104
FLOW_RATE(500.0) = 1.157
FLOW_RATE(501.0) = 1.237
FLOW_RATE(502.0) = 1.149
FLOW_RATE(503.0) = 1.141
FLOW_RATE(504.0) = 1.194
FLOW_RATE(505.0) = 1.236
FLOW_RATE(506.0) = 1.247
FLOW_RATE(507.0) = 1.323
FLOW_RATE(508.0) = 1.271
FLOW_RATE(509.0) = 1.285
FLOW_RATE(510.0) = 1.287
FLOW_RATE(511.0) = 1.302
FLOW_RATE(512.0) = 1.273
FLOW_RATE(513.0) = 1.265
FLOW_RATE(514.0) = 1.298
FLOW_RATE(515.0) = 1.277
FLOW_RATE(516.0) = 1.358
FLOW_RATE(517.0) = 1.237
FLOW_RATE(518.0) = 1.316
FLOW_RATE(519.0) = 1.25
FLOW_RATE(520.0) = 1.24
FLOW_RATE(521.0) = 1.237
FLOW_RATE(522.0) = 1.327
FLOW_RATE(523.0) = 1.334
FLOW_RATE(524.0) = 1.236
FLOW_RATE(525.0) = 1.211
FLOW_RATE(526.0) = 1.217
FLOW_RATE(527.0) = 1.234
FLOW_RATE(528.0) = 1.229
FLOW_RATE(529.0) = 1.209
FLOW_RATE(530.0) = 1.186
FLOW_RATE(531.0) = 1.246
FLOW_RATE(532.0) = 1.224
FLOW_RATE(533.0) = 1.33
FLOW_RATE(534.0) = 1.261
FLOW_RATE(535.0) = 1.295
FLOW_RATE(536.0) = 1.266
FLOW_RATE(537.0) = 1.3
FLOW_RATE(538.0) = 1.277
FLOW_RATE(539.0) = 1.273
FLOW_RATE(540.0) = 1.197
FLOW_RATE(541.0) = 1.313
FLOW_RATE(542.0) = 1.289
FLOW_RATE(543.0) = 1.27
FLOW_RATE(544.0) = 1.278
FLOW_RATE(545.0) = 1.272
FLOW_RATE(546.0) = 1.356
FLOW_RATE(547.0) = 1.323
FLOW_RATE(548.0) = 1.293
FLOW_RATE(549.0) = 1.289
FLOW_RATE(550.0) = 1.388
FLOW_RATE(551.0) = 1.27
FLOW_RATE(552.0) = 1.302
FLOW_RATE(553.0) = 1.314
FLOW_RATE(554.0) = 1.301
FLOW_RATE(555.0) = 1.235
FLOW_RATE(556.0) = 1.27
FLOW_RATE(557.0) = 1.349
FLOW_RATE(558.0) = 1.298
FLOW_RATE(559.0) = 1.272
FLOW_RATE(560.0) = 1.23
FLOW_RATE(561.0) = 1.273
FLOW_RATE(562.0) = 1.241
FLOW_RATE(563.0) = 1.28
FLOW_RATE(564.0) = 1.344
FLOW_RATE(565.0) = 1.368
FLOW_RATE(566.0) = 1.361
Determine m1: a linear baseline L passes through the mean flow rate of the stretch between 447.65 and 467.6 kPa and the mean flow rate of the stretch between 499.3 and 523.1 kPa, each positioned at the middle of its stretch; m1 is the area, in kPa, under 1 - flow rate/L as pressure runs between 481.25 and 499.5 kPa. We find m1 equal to 7.1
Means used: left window 1.52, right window 1.26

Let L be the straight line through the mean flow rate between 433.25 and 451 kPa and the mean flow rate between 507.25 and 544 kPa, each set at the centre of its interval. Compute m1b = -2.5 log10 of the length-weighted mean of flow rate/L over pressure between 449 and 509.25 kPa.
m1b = 0.33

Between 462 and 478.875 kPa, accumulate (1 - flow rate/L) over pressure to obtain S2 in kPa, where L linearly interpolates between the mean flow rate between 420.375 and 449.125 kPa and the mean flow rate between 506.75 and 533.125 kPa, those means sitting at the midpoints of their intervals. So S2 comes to 3.7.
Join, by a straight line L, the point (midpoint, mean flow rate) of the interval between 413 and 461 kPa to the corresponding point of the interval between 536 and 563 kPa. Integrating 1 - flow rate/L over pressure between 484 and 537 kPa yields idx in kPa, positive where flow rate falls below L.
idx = 9.2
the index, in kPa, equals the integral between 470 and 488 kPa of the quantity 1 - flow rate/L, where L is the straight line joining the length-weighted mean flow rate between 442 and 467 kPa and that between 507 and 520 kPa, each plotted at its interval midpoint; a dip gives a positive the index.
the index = 8.0 kPa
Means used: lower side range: 1.6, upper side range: 1.28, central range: 0.817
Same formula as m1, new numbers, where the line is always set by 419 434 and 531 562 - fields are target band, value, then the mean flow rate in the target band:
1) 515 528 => 0.6 kPa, 1.27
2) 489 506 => 3.9 kPa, 1.05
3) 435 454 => -4.2 kPa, 1.75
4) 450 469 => -0.8 kPa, 1.47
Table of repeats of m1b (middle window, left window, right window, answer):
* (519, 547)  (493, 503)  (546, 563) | -0.04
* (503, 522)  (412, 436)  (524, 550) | 0.03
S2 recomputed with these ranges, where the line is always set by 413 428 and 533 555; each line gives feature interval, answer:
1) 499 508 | 0.8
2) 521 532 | 0.6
